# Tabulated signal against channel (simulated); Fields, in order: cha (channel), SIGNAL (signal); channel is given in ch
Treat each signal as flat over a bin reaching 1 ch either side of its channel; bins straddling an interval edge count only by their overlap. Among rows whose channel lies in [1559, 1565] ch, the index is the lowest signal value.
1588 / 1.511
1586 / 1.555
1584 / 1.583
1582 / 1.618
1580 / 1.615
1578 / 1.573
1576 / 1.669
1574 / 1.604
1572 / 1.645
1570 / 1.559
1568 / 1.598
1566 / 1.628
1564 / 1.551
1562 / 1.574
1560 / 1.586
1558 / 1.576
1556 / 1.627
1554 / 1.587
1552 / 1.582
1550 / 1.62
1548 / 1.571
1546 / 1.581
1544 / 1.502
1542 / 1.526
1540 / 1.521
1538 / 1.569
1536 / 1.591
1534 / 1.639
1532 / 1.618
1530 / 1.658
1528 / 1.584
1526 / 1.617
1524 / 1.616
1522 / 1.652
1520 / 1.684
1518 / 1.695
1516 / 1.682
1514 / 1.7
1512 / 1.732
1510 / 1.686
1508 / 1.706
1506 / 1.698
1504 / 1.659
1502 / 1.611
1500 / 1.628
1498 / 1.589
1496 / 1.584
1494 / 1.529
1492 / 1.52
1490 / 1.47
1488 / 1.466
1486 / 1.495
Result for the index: 1.551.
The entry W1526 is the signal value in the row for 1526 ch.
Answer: 1.617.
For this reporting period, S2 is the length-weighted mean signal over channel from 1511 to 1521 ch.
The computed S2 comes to 1.7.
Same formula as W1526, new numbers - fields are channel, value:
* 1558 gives 1.576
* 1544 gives 1.502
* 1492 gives 1.52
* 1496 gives 1.584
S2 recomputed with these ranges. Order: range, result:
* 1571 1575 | 1.62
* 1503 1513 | 1.7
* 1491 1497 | 1.54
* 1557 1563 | 1.58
